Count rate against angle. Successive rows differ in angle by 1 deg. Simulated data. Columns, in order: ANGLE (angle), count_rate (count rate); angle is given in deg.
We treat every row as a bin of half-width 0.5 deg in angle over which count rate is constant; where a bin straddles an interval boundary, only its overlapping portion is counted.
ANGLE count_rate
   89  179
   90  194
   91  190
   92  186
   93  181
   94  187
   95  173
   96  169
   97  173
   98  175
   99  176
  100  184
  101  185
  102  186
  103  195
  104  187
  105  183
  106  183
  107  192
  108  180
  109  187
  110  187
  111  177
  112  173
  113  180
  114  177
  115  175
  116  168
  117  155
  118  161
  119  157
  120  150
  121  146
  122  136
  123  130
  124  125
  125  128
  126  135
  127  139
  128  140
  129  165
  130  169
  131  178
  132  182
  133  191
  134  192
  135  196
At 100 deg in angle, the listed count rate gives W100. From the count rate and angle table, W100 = 184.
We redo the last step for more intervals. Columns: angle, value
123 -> 130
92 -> 186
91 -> 190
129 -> 165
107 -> 192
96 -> 169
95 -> 173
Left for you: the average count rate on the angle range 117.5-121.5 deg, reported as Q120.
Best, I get 154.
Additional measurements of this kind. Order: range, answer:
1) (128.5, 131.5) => 171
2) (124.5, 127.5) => 134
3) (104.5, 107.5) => 186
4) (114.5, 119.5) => 163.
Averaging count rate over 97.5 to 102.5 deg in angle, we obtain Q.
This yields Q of 181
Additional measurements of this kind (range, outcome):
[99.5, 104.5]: 187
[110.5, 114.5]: 177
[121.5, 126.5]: 131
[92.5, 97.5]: 177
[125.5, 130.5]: 150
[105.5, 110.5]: 186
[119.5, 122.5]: 144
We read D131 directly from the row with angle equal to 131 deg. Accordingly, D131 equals 178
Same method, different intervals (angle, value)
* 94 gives 187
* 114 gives 177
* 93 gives 181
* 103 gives 195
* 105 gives 183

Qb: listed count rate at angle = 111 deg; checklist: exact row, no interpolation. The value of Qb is 177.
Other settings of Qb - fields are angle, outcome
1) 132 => 182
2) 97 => 173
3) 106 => 183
